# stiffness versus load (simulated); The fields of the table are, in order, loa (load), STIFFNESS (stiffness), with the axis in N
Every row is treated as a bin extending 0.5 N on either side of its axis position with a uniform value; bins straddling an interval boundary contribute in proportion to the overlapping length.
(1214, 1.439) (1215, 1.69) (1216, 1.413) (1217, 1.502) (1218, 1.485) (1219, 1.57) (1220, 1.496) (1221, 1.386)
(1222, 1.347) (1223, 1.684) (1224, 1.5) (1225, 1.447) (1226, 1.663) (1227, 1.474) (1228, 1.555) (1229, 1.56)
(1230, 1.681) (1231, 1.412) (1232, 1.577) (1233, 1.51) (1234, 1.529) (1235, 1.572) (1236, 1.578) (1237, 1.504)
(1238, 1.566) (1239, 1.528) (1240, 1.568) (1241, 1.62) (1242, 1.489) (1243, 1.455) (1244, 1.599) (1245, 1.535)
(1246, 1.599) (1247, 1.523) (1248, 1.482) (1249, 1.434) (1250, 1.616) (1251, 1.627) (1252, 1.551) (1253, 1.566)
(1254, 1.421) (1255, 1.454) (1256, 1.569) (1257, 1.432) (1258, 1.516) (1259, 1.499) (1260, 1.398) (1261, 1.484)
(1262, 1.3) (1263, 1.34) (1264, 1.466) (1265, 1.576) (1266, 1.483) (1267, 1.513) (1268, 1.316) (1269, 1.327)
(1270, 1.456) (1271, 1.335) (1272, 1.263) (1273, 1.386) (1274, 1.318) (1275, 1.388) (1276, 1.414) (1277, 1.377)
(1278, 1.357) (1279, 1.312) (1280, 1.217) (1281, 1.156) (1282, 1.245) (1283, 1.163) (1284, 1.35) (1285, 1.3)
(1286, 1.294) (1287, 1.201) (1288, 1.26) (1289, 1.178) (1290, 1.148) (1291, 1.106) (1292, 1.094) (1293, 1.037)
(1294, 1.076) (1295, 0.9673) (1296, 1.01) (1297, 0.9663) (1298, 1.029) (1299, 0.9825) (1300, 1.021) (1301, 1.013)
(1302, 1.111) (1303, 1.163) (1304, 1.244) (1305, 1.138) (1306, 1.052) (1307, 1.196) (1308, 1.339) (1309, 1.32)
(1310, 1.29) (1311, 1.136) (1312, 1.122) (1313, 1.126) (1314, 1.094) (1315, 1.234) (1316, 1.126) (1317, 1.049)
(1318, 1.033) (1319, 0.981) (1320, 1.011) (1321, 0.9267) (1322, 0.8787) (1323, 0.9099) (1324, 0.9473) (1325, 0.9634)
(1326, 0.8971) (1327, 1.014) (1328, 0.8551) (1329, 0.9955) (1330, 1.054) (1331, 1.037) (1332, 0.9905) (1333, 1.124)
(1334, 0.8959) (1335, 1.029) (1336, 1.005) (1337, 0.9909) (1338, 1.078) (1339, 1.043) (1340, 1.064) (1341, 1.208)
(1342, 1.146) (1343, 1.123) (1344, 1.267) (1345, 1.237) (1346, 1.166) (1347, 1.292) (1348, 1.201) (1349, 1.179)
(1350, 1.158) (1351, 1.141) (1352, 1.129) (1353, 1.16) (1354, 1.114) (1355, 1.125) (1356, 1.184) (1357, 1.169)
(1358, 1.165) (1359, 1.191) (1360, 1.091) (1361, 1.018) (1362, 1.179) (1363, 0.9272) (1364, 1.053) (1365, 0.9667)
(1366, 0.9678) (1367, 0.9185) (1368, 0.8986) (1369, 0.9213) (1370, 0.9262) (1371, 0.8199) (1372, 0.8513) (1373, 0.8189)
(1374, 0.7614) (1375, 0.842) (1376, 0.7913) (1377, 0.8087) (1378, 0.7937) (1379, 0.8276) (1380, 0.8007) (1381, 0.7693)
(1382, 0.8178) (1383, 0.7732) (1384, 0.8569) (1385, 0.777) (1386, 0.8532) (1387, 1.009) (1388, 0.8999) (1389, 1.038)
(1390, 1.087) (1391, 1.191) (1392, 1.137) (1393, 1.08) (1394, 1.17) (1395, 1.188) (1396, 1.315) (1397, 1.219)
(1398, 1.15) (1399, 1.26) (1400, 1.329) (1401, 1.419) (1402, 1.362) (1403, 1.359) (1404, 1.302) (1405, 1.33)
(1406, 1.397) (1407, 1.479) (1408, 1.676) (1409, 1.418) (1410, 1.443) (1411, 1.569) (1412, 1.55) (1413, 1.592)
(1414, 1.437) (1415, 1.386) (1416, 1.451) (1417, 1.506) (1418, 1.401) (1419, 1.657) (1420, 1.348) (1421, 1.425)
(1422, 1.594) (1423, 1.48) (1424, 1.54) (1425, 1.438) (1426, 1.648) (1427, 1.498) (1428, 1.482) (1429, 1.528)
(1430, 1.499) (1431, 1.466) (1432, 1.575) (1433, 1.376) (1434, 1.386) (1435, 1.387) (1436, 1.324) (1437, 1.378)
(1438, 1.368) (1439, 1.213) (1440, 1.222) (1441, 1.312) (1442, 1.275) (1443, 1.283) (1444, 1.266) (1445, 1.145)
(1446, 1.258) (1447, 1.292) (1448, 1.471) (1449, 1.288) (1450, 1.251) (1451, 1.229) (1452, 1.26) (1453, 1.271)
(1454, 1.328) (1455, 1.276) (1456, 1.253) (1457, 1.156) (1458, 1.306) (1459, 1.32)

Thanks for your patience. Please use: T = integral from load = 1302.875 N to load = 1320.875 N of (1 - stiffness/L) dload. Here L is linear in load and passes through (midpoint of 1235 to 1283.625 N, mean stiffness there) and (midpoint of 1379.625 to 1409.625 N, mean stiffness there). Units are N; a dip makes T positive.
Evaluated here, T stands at 2.56 N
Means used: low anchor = 1.45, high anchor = 1.15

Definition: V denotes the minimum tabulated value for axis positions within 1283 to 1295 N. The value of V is 0.9673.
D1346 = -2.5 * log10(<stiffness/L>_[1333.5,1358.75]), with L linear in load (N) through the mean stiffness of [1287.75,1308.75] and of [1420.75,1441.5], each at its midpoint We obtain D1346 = 0.08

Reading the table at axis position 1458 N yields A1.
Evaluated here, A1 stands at 1.306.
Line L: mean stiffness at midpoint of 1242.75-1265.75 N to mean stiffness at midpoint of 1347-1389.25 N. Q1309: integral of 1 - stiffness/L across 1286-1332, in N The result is 6.3 N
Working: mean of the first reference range 1.5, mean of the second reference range 0.972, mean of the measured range 1.08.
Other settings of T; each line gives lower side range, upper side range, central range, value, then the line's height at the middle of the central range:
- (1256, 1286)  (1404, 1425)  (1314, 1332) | 5.26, 1.41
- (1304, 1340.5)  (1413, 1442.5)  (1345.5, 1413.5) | 8.58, 1.26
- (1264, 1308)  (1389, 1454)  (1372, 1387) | 5.76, 1.32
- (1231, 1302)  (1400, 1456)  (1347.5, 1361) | 2.28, 1.38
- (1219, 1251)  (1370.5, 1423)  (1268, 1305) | 5.73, 1.42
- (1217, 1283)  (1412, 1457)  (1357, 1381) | 8.25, 1.42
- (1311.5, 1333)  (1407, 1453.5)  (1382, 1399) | 2.97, 1.26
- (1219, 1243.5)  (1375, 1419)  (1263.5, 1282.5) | 1.07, 1.44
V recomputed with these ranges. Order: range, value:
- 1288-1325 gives 0.8787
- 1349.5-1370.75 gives 0.8986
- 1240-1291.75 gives 1.106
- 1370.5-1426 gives 0.7614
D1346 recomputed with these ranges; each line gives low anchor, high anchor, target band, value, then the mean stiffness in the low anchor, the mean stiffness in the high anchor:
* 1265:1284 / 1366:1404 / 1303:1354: 0.08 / 1.34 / 0.999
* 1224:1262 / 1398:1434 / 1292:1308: 0.36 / 1.53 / 1.46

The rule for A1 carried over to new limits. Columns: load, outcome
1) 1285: 1.3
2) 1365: 0.9667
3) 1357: 1.169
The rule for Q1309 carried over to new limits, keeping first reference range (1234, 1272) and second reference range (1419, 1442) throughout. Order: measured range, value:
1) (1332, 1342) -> 2.8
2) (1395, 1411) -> 0.9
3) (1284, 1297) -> 3.0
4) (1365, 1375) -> 4.0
